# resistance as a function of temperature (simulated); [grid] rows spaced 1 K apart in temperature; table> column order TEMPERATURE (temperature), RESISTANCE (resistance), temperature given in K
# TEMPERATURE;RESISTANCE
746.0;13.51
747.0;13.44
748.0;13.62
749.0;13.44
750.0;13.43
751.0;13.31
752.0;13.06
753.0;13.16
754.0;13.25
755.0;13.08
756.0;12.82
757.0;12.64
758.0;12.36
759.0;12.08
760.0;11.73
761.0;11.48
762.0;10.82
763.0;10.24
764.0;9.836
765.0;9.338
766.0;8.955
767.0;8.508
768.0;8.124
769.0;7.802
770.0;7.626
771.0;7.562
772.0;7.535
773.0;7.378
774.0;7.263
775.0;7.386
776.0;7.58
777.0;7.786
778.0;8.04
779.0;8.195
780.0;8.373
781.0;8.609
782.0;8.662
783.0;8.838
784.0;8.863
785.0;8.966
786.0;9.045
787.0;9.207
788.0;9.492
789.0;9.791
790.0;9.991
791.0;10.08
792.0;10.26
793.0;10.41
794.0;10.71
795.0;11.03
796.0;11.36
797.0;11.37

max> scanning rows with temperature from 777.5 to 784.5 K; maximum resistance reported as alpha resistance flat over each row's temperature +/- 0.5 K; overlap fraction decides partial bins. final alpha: 8.863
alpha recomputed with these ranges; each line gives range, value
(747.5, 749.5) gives 13.62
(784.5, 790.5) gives 9.991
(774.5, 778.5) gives 8.04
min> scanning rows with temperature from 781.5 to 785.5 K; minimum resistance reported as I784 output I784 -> 8.662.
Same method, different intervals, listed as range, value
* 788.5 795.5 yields 9.791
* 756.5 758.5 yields 12.36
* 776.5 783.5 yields 7.786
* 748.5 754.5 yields 13.06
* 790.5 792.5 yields 10.08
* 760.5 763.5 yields 10.24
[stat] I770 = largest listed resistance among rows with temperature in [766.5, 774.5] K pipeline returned 8.508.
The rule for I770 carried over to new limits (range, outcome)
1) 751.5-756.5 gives 13.25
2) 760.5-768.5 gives 11.48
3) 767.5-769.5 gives 8.124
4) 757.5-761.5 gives 12.36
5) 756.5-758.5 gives 12.64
